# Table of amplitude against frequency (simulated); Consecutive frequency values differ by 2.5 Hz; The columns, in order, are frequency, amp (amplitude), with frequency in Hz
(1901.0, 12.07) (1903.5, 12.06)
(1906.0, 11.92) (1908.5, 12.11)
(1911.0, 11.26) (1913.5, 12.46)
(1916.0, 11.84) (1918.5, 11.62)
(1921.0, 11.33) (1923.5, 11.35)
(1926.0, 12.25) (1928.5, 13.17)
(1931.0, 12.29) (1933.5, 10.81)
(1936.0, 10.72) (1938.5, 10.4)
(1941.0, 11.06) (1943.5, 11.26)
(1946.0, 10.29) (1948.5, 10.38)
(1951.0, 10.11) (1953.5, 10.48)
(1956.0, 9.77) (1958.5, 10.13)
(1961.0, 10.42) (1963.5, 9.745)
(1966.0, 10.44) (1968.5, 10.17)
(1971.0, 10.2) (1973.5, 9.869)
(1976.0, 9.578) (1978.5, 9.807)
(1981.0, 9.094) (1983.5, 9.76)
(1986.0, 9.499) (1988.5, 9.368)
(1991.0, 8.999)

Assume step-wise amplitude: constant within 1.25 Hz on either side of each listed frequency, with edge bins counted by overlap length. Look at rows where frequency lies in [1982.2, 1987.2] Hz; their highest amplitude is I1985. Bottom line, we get 9.76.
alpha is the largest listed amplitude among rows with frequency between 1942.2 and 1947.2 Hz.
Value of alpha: 11.26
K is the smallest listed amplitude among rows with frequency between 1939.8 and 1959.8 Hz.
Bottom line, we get 9.77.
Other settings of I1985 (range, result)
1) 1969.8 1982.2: 10.2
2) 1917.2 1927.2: 12.25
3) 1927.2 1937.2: 13.17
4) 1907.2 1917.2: 12.46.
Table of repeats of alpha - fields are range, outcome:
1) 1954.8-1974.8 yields 10.44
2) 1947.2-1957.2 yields 10.48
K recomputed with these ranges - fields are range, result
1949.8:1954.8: 10.11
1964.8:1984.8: 9.094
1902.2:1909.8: 11.92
